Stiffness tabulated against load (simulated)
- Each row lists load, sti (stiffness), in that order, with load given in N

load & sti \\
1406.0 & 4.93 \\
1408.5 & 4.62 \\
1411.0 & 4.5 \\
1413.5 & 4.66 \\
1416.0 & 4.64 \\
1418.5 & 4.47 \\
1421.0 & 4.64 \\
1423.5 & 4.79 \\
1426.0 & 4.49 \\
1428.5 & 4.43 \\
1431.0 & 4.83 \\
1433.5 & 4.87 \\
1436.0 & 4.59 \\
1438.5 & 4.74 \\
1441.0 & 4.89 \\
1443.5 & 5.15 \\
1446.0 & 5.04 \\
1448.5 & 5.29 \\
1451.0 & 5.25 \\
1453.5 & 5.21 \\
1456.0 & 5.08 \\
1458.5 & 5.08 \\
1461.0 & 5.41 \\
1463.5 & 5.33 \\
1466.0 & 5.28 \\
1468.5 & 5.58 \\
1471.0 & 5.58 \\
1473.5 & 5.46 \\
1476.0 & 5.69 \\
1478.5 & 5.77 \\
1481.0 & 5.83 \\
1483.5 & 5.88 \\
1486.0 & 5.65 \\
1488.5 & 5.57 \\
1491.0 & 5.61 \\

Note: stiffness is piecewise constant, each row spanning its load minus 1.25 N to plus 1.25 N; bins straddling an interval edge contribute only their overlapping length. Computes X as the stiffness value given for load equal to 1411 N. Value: 4.5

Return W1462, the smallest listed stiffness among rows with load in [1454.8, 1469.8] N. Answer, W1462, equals 5.08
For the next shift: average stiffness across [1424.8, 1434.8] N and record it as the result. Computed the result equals 4.66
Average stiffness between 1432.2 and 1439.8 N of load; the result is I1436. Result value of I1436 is 4.73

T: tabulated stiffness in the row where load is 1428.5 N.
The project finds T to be 4.43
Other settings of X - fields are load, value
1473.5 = 5.46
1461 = 5.41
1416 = 4.64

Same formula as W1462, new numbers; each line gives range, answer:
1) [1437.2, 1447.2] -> 4.74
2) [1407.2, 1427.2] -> 4.47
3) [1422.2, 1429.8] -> 4.43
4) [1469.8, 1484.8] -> 5.46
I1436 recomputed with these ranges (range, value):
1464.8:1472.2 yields 5.48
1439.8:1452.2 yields 5.12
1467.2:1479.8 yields 5.62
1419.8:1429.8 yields 4.59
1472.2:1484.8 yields 5.73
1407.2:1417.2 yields 4.61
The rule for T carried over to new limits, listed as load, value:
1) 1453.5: 5.21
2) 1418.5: 4.47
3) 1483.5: 5.88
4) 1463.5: 5.33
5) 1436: 4.59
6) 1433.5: 4.87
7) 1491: 5.61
